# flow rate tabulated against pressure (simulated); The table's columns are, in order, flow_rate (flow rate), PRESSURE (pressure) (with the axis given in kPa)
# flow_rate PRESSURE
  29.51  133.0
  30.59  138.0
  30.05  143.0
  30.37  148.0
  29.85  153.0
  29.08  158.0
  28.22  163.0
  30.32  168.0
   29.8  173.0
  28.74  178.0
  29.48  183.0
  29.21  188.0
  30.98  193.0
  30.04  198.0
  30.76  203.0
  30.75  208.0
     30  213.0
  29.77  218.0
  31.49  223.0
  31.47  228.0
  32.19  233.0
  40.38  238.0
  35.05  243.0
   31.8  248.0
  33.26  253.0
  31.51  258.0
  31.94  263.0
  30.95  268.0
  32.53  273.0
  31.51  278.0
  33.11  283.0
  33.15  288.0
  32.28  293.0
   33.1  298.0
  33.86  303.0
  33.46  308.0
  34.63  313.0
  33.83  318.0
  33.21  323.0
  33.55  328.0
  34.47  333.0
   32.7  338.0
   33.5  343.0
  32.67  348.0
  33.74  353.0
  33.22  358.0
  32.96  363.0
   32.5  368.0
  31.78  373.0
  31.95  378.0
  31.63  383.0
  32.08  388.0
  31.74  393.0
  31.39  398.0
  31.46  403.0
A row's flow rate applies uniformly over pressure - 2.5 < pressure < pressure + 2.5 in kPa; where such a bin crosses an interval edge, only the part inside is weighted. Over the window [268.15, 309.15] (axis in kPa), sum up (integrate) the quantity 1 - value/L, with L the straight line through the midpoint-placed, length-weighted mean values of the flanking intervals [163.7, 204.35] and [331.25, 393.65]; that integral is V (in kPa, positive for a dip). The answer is -1.6 kPa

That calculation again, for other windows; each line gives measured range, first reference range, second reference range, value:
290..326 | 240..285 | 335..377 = -0.9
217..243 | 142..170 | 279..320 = -1.6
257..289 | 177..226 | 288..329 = 0.3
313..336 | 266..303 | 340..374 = -0.8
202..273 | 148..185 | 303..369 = -2.7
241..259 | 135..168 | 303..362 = -0.7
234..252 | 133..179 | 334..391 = -2.5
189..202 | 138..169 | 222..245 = 0.7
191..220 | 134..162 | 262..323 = 0.6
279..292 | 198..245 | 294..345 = 0.1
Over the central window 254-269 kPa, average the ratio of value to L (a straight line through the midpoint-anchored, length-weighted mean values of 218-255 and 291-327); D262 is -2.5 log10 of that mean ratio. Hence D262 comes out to 0.06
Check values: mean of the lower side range 33.4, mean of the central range 31.7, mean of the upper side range 33.5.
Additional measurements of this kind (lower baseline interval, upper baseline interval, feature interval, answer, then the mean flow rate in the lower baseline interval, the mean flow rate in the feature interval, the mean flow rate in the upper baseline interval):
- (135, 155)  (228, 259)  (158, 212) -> 0.07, 30.2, 29.8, 33.9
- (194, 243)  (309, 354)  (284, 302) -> 0.00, 32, 33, 33.6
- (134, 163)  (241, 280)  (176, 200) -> 0.04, 29.8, 29.7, 32.3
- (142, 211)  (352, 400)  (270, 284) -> -0.04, 29.8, 32.3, 32.3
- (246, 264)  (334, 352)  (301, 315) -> -0.04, 32.2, 34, 33.1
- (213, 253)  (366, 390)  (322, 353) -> -0.04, 33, 33.4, 32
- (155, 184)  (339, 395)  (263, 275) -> -0.03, 29.3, 31.7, 32.5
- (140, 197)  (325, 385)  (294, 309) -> -0.05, 29.7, 33.4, 32.9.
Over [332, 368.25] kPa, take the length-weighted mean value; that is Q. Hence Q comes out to 33.2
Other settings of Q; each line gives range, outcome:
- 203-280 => 32.3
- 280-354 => 33.4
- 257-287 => 32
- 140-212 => 29.8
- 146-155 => 30.1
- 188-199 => 30.3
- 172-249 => 31.4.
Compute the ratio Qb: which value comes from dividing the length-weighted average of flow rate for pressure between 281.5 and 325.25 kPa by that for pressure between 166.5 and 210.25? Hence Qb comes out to 1.11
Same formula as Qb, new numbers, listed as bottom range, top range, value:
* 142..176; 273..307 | 1.11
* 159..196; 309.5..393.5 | 1.12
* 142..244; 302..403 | 1.07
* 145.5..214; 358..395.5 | 1.08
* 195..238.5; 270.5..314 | 1.05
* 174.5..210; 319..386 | 1.10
